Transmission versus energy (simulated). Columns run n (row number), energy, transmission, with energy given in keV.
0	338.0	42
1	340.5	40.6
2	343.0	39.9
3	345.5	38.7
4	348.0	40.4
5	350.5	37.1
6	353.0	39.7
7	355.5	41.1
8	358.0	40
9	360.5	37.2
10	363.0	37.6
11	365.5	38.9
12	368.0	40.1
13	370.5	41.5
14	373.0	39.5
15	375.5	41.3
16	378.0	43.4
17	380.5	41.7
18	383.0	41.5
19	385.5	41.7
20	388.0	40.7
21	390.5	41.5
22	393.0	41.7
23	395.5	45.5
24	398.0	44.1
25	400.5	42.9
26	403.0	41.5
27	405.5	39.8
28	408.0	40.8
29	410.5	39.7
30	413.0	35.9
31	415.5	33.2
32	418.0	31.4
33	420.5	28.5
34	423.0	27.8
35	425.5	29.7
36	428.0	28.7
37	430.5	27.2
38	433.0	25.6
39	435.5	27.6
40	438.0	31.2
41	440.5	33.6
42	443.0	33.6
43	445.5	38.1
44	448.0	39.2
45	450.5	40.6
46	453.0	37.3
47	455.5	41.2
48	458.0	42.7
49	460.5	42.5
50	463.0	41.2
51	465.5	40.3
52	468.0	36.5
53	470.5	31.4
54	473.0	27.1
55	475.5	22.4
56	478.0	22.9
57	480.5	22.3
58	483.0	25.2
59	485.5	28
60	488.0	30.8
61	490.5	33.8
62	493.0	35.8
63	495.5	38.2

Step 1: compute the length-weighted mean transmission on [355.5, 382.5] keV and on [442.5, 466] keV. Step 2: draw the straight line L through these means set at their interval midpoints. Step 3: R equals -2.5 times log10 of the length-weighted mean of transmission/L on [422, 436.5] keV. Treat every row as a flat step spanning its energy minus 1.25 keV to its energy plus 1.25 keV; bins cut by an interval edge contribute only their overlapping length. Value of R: 0.39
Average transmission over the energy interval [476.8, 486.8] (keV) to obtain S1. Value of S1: 24.6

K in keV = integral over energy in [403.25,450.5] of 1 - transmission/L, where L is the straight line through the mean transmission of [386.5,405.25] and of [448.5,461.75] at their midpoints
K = 9.4 keV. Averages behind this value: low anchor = 42.4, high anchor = 40.8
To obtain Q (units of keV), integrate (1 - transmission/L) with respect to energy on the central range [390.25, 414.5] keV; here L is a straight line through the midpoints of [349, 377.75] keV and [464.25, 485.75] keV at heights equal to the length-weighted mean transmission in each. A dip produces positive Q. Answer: -3.7 keV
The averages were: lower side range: 39.6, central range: 41.2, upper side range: 28.5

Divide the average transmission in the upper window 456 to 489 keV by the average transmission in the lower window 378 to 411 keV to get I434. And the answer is 0.76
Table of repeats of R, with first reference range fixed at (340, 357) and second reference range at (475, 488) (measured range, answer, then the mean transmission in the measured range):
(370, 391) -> -0.15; 41.4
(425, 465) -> -0.22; 35.2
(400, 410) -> -0.22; 41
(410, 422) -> -0.04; 33.2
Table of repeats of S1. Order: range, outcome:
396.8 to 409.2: 41.8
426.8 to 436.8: 27.3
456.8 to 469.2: 40.6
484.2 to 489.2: 29.3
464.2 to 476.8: 31.5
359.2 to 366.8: 37.9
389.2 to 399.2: 43.2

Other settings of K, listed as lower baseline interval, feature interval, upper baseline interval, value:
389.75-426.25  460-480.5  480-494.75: -0.2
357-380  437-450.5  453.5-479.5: 0.1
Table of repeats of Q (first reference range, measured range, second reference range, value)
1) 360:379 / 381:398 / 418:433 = -3.1 keV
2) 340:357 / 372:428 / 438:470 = 0.7 keV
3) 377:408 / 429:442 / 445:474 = 3.4 keV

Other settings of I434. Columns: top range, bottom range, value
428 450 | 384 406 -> 0.76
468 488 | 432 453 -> 0.78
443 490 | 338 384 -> 0.85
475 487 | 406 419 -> 0.67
